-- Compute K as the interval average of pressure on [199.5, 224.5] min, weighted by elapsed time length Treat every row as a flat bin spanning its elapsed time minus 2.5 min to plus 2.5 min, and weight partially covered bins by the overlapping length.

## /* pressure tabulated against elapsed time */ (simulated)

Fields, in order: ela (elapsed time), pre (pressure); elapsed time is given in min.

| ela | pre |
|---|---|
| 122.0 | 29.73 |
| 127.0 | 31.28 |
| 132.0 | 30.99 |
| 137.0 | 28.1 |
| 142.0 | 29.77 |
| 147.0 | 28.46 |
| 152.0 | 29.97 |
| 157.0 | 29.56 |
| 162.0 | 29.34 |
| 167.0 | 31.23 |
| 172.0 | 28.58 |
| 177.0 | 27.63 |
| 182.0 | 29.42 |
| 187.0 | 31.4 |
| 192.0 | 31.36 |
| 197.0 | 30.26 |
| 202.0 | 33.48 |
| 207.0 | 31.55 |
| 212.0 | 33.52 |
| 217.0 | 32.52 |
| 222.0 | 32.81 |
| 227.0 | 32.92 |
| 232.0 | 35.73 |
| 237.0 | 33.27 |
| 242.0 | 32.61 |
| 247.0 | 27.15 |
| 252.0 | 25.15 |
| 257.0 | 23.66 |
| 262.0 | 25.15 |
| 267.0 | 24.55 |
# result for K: 32.8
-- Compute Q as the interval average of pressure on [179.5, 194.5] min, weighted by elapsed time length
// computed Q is 30.7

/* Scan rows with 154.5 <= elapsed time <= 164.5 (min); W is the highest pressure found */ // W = 29.56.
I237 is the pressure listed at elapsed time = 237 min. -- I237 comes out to 33.27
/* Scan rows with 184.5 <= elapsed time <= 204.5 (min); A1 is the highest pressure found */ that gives 33.48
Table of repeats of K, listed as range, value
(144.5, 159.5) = 29.3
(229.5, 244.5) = 33.9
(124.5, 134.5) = 31.1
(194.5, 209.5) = 31.8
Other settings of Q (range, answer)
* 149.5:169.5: 30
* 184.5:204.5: 31.6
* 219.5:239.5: 33.7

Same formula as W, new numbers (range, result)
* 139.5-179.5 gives 31.23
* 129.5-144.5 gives 30.99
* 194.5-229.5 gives 33.52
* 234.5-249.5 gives 33.27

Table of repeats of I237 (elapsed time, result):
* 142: 29.77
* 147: 28.46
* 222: 32.81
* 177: 27.63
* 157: 29.56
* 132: 30.99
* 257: 23.66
